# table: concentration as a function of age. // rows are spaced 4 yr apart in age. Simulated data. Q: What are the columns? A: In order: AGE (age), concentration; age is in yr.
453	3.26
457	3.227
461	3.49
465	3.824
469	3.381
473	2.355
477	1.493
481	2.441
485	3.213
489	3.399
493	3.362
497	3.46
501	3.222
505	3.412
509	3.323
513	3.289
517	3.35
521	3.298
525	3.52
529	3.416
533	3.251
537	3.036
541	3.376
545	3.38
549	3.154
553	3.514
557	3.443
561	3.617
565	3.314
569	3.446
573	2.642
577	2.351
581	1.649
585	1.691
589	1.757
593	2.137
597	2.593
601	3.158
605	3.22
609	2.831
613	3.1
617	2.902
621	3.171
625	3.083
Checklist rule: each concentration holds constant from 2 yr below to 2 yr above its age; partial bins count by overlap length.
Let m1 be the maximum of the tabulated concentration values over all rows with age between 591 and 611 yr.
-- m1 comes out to 3.22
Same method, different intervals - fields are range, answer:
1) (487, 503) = 3.46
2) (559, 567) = 3.617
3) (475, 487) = 3.213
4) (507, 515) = 3.323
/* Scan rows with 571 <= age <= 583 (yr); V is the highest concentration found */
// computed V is 2.642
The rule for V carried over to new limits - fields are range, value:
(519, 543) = 3.52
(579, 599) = 2.593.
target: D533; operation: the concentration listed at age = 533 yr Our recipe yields 3.251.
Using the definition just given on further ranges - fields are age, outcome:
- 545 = 3.38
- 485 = 3.213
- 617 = 2.902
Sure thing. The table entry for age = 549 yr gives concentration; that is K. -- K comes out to 3.154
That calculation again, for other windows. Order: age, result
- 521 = 3.298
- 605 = 3.22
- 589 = 1.757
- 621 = 3.171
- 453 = 3.26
